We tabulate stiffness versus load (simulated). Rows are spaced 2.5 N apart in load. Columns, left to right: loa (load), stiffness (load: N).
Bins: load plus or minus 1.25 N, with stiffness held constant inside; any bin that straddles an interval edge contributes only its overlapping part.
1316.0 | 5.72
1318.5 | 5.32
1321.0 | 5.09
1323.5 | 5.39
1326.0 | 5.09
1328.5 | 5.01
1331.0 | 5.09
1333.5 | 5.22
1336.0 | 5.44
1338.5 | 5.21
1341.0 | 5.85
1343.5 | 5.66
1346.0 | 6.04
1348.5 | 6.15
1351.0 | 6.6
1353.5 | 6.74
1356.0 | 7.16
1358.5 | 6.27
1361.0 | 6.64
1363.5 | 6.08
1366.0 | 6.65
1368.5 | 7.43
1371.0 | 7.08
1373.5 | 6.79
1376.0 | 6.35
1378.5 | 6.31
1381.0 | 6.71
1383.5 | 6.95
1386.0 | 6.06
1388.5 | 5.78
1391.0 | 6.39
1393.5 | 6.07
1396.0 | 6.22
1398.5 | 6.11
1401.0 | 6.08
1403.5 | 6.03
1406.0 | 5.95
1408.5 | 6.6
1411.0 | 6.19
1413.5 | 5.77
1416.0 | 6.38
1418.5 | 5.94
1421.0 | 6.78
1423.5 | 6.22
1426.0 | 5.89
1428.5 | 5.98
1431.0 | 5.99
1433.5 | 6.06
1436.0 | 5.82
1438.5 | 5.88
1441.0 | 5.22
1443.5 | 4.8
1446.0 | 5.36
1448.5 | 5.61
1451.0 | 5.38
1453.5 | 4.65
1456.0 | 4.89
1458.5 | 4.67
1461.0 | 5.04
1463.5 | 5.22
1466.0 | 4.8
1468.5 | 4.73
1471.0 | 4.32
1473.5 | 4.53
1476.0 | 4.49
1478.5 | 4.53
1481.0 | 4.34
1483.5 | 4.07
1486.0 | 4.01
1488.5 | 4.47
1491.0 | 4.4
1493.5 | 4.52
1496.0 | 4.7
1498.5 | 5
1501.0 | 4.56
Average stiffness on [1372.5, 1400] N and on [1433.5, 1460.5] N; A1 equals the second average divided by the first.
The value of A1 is 0.83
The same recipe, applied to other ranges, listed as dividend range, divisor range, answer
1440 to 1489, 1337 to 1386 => 0.74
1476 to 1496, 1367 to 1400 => 0.67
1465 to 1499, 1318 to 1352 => 0.81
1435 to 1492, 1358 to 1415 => 0.76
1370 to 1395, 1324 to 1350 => 1.17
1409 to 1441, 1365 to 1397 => 0.93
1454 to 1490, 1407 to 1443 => 0.76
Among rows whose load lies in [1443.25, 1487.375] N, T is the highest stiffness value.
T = 5.61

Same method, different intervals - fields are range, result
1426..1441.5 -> 6.06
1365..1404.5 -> 7.43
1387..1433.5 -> 6.78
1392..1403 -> 6.22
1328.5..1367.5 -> 7.16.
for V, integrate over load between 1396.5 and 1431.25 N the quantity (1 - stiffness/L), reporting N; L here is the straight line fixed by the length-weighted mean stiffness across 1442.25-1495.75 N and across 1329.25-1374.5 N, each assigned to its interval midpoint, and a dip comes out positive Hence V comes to -4.7 N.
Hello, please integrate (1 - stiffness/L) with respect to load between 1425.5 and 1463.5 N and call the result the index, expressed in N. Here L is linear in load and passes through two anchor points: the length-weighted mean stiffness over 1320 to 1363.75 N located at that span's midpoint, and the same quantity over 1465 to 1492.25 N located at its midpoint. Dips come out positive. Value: -5.0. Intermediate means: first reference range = 5.82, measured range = 5.4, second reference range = 4.42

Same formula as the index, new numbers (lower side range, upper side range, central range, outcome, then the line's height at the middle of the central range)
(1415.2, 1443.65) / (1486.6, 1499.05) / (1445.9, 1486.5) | 3.3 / 5.15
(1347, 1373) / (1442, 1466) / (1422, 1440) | -1.7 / 5.45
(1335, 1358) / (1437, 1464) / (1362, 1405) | -4.8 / 5.77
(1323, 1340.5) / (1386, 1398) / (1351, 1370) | -3.6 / 5.65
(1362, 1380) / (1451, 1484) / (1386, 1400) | 0.2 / 6.22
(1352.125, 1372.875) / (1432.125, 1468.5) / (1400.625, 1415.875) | -0.4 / 5.96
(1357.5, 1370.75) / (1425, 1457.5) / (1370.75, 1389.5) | -0.2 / 6.41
